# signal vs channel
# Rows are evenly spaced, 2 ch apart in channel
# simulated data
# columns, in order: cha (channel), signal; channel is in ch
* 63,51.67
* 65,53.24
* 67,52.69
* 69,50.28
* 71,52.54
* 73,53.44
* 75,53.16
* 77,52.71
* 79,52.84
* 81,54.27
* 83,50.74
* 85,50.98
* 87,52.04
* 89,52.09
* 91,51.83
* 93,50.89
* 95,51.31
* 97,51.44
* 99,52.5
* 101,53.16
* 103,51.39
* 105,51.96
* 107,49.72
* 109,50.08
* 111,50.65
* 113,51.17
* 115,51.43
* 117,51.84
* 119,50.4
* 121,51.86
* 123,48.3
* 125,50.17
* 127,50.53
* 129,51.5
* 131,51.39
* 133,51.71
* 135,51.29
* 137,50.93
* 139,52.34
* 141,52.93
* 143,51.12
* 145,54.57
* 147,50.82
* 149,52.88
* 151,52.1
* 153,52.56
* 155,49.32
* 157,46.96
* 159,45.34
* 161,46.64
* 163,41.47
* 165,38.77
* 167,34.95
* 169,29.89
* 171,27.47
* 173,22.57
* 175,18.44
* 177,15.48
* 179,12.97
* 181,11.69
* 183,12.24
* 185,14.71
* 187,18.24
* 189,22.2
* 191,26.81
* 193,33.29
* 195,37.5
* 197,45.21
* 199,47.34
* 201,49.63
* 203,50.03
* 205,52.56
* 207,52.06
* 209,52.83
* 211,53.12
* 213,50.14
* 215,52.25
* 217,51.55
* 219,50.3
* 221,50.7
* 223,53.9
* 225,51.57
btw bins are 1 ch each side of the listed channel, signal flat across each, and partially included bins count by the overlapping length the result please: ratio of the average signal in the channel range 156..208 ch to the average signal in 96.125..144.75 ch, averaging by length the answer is 0.64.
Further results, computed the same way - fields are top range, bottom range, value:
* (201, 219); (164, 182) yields 2.19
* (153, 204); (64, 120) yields 0.62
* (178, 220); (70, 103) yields 0.73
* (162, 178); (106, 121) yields 0.56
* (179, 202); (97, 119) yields 0.55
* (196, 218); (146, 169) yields 1.10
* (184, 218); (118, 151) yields 0.81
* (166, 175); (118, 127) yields 0.55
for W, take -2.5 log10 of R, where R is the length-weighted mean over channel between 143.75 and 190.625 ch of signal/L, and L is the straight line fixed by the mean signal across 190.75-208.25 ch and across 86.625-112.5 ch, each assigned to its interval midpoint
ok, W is 0.37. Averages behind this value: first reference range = 51.4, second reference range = 44.7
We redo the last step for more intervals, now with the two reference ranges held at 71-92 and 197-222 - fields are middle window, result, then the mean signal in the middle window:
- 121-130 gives 0.033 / 50.3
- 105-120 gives 0.025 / 50.8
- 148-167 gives 0.106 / 46.7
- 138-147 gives -0.018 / 52.5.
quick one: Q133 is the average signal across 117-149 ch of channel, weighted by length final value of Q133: 51.4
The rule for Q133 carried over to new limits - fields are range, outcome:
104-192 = 41.4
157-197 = 27.8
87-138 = 51.2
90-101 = 51.7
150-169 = 44.5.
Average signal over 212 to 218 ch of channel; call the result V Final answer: 51.3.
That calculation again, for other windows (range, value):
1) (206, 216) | 52.1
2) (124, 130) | 50.7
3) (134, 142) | 51.9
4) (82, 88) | 51.3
